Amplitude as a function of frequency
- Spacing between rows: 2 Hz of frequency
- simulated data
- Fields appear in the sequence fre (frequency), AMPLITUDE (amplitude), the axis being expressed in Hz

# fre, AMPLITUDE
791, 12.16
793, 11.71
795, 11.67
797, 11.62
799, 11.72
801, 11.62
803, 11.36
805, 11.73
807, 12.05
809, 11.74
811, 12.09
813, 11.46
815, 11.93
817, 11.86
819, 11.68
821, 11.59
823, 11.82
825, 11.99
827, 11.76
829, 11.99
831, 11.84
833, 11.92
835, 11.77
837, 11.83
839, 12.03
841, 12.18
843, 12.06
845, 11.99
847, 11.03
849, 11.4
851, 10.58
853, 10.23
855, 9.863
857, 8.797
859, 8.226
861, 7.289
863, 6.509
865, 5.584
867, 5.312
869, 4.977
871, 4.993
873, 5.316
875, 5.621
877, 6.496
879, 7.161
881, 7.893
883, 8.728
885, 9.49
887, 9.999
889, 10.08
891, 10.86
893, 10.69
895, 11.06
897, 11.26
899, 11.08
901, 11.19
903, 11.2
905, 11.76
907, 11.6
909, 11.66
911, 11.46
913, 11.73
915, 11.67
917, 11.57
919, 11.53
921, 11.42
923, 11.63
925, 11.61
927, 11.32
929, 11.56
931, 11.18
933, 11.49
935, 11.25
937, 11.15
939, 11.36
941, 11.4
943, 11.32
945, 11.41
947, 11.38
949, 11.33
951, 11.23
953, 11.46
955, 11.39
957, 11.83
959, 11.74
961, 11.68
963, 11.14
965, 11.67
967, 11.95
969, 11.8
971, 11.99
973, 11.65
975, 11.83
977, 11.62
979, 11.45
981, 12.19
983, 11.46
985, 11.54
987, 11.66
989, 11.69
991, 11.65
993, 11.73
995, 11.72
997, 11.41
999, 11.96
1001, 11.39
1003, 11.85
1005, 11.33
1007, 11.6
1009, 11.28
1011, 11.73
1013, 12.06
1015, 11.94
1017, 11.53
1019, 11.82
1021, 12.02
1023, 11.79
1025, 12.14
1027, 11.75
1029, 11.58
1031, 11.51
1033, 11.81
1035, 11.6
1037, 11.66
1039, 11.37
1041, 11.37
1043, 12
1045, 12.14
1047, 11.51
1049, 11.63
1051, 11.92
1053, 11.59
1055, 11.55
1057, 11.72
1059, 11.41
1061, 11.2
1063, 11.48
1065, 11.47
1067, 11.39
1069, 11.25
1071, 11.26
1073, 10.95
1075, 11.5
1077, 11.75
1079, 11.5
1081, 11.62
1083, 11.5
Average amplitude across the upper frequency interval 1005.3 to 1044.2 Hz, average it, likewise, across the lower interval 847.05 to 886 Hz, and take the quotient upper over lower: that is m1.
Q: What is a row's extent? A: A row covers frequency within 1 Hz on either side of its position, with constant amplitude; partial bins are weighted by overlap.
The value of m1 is 1.52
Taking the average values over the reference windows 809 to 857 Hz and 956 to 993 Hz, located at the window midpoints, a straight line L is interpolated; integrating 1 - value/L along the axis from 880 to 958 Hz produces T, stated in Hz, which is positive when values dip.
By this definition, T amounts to 3.6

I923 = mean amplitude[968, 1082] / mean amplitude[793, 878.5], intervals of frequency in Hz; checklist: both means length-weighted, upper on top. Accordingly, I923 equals 1.14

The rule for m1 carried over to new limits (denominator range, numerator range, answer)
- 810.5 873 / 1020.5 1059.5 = 1.15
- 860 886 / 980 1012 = 1.77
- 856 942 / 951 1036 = 1.20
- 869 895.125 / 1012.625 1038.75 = 1.45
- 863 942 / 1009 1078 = 1.18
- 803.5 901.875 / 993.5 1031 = 1.17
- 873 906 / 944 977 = 1.22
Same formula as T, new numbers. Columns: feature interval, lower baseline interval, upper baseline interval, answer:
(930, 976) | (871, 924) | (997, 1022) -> -2.7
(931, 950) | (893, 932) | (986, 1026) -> 0.3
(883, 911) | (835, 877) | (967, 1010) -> -3.3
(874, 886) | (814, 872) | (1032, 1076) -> 3.3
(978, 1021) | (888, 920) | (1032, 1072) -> -0.8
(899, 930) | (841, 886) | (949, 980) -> -4.9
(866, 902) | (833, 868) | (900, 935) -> 7.7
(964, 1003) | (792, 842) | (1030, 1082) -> -0.3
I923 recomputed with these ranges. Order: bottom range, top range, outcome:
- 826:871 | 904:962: 1.17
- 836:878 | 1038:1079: 1.33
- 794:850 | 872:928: 0.87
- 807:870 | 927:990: 1.10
